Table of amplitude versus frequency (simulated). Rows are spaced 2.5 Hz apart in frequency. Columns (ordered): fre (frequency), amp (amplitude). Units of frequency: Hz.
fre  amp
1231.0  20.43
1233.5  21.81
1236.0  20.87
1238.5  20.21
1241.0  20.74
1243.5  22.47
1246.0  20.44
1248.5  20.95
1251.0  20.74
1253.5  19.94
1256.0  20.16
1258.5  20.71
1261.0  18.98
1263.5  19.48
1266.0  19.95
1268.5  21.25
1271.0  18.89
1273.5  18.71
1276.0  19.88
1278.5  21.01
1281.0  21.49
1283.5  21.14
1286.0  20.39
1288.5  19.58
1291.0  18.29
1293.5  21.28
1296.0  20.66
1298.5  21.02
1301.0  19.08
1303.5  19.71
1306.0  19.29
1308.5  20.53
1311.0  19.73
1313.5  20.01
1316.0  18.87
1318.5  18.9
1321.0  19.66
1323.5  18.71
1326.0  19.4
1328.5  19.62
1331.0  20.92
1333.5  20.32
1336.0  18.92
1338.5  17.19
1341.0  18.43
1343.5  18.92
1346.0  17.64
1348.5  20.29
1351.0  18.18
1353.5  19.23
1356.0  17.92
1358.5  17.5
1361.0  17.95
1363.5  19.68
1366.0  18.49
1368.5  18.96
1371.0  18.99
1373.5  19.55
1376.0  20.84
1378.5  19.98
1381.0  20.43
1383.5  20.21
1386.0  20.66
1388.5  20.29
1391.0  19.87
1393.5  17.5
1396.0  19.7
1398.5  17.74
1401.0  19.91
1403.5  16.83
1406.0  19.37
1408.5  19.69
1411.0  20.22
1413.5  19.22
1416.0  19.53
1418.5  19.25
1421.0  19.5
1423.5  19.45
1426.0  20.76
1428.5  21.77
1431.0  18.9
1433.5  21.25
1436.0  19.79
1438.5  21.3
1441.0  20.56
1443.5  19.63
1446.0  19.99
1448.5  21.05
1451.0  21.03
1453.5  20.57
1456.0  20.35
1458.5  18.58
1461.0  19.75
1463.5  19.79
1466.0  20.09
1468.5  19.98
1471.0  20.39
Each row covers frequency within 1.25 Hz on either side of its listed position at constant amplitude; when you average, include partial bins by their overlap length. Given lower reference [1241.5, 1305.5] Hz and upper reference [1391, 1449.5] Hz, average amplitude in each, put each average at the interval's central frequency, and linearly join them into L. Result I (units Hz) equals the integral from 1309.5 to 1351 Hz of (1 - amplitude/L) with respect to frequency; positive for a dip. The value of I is 1.7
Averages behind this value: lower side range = 20.2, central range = 19.2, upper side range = 19.7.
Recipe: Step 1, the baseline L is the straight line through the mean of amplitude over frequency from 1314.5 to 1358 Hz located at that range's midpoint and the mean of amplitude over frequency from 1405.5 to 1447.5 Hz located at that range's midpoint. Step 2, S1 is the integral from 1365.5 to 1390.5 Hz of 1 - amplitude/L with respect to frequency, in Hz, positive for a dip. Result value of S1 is -0.5 Hz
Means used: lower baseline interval 19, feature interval 19.9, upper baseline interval 20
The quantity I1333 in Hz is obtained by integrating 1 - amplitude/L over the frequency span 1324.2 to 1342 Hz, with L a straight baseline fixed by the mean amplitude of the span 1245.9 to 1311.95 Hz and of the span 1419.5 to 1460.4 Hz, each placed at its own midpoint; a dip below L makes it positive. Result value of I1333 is 0.8 Hz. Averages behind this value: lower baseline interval 20.1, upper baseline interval 20.3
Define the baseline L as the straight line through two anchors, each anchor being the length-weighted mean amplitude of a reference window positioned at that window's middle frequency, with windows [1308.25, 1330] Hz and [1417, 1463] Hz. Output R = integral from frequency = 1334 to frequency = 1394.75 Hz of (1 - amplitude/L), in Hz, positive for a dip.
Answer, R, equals 2.0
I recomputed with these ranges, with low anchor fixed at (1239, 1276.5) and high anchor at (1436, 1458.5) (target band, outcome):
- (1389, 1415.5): 1.7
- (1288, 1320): 0.8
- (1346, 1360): 1.2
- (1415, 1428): 0.4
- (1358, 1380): 1.3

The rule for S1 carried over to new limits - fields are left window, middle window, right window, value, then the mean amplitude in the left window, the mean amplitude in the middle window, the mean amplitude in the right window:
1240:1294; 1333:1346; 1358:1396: 0.8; 20.3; 18.6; 19.4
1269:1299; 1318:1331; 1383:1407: 0.3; 20.2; 19.4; 19.2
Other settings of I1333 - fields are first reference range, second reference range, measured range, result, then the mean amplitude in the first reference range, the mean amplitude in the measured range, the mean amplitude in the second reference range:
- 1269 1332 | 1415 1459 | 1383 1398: 0.4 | 19.9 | 19.6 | 20.2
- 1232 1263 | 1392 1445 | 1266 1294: 0.4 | 20.6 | 20.1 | 19.6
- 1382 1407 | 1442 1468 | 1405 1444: -0.7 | 19.2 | 20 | 20.1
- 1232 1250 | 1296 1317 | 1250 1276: 1.0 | 21.1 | 19.9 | 19.8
